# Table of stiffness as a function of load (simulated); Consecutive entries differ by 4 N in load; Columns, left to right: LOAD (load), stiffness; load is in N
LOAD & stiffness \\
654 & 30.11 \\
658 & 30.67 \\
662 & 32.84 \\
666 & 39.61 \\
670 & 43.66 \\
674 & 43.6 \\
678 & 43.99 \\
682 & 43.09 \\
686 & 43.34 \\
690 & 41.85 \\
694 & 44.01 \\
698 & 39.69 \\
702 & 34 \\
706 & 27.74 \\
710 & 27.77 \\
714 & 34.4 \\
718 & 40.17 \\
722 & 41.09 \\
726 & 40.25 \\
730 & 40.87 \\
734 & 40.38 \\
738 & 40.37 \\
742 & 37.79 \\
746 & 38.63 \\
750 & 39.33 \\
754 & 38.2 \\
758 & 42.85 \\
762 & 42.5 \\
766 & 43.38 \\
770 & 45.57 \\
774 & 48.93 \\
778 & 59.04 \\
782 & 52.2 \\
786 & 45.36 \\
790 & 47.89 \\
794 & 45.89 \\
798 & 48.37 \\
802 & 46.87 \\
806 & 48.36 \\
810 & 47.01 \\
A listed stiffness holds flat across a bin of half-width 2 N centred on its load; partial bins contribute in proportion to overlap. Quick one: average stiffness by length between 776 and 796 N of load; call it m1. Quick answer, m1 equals 50.1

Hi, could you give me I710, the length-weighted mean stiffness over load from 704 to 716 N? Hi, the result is 30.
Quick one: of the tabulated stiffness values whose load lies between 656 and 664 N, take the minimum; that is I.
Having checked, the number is 30.67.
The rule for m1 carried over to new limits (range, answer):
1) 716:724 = 40.6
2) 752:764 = 41.2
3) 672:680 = 43.8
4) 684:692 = 42.6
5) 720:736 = 40.6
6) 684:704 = 40.6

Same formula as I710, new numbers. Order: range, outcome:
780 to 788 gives 48.8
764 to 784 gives 49.8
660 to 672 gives 38.7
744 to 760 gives 39.8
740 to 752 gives 38.6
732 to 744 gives 39.5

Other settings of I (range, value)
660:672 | 32.84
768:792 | 45.36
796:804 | 46.87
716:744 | 37.79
